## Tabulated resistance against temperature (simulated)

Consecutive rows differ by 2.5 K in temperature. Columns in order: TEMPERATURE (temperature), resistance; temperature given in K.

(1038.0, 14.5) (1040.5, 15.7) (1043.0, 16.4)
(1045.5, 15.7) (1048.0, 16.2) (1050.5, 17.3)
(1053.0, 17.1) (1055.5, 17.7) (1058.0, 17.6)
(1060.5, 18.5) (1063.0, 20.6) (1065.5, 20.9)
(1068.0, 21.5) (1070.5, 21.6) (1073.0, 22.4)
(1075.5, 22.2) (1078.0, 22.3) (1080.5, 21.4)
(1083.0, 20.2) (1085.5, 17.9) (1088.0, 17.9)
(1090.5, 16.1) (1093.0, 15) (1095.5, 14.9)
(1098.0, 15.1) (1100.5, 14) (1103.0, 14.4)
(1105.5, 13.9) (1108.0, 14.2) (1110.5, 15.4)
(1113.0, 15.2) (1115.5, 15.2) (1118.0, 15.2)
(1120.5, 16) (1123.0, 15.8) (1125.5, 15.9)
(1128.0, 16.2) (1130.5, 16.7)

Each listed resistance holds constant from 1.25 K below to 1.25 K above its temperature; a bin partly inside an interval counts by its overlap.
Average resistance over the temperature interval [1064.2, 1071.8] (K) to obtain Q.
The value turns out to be 21.3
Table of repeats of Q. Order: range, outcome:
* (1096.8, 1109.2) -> 14.3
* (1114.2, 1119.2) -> 15.2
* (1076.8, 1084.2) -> 21.3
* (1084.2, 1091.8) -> 17.3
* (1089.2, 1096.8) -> 15.3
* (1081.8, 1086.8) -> 19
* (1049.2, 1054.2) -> 17.2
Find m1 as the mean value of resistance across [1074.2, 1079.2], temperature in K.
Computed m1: 22.3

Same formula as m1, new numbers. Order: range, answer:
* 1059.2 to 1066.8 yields 20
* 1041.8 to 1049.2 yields 16.1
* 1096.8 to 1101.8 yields 14.5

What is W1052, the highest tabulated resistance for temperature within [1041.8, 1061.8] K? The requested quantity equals 18.5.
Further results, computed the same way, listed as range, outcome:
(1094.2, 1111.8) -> 15.4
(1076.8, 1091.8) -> 22.3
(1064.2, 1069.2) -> 21.5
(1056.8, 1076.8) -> 22.4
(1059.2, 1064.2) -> 20.6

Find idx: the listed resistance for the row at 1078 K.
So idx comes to 22.3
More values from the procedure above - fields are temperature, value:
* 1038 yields 14.5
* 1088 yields 17.9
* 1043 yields 16.4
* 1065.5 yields 20.9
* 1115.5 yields 15.2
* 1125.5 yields 15.9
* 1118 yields 15.2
